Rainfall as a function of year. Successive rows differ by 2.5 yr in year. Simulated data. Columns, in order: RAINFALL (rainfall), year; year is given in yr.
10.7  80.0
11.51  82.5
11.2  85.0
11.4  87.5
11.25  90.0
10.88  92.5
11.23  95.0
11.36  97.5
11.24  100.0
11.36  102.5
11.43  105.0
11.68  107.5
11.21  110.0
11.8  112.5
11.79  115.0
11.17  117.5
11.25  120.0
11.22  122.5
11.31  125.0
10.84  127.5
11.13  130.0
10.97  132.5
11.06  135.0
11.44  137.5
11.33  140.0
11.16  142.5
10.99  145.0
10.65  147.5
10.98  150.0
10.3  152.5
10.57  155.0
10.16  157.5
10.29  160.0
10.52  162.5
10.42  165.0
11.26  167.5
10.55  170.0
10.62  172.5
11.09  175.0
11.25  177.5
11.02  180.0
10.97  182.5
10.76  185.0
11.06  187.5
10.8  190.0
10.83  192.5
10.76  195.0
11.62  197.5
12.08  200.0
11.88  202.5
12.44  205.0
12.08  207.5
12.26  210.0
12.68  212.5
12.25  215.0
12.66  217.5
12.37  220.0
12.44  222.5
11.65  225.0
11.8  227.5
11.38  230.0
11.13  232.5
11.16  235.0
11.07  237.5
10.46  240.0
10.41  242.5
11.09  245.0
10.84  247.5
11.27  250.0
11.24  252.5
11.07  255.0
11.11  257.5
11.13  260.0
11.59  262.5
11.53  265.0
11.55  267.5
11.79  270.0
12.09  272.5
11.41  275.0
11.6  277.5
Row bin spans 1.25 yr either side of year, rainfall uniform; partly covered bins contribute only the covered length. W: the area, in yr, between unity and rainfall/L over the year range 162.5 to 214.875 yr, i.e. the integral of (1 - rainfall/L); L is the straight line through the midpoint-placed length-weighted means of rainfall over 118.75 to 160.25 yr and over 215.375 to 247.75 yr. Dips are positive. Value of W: -0.5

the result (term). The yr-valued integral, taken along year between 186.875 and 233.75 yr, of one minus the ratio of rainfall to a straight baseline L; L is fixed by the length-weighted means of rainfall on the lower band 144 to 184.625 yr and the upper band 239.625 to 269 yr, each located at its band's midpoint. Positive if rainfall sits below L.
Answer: -3.7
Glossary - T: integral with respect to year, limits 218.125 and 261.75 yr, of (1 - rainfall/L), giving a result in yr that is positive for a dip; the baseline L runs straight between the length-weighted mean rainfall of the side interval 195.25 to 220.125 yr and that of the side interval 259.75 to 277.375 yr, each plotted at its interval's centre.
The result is 2.1 yr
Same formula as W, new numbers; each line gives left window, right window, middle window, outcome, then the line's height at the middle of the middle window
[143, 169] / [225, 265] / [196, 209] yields -1.3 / 10.9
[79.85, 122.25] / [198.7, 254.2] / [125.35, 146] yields 0.5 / 11.4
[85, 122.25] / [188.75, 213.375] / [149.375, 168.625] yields 1.7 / 11.6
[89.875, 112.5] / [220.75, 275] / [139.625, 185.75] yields 2.3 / 11.3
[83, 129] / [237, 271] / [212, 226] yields -1.4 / 11.2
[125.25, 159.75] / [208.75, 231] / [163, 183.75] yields 0.9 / 11.4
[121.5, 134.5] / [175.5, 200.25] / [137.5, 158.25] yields 0.5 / 11.1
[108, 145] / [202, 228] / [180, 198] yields 1.5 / 12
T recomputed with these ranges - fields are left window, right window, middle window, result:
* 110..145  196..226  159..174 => 1.4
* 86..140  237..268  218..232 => -1.0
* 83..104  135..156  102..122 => -0.6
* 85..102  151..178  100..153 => -1.2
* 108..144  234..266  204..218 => -1.6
